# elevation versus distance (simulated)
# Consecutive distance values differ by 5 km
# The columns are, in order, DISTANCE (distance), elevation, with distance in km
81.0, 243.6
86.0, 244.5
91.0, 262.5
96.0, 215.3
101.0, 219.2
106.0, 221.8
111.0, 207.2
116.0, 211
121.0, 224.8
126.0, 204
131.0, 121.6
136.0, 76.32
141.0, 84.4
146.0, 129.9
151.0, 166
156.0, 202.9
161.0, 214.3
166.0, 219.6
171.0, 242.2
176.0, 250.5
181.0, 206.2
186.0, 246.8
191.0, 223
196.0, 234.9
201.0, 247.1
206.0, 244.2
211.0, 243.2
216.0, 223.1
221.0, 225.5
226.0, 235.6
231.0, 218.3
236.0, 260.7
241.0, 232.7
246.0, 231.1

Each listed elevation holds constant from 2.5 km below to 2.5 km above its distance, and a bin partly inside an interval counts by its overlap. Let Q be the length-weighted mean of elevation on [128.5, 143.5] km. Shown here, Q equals 94.1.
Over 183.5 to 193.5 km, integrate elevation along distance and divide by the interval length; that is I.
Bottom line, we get 235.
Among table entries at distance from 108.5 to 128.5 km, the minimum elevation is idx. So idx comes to 204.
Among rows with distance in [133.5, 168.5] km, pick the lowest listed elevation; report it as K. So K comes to 76.32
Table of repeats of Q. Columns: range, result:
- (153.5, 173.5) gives 220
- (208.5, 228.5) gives 232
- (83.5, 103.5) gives 235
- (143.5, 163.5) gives 178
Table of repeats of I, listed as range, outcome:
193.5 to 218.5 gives 238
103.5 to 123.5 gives 216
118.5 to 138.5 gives 157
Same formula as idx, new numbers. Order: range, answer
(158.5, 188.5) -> 206.2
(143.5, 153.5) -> 129.9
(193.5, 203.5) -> 234.9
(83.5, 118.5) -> 207.2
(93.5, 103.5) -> 215.3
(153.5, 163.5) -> 202.9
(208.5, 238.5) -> 218.3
